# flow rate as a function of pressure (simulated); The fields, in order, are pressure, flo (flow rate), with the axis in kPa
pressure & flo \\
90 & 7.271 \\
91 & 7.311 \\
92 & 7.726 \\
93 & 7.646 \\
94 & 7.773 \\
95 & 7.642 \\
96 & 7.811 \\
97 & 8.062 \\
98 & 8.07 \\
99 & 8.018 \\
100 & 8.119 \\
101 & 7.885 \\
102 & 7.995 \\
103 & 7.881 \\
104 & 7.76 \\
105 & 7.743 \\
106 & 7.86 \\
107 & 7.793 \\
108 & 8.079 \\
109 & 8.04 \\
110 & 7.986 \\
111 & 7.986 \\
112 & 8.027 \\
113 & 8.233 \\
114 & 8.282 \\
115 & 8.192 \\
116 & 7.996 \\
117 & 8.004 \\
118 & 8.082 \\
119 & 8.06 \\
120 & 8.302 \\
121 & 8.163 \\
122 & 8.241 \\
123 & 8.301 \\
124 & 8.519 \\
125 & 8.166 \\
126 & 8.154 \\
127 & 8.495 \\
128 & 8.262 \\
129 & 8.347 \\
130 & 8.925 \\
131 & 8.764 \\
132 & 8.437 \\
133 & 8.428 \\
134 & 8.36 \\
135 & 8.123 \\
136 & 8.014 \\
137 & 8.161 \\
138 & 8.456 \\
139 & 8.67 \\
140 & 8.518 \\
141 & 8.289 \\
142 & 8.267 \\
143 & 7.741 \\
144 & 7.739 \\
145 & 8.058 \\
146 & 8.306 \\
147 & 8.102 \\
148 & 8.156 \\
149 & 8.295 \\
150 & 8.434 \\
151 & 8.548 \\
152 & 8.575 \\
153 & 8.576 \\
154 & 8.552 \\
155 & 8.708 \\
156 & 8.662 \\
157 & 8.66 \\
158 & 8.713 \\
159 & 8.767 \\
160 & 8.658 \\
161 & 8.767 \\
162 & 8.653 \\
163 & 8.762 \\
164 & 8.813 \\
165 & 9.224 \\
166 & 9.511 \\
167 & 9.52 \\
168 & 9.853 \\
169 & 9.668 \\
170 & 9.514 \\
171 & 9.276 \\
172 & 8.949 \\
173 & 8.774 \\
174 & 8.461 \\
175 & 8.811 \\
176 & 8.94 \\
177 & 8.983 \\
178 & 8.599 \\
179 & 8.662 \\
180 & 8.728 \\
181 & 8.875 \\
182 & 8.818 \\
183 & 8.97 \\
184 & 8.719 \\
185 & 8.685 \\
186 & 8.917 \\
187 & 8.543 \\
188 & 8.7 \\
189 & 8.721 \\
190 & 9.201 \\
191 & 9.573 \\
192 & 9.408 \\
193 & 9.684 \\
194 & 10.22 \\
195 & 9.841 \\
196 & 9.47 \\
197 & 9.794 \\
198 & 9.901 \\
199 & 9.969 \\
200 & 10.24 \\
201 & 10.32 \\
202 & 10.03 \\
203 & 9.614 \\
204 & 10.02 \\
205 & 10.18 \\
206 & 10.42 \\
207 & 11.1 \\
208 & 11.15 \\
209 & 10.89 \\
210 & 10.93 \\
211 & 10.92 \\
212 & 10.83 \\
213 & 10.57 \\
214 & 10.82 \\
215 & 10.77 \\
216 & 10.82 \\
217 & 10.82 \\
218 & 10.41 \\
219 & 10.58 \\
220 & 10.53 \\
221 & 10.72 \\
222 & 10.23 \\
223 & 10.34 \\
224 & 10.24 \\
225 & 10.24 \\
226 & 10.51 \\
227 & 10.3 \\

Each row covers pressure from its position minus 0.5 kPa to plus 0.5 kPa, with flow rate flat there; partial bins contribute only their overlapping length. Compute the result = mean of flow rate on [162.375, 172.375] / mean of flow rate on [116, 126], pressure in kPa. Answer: 1.1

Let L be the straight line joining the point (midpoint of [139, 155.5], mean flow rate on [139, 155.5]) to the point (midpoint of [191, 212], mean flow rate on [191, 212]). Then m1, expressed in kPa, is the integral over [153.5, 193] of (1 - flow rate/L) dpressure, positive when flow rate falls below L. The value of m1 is 1.1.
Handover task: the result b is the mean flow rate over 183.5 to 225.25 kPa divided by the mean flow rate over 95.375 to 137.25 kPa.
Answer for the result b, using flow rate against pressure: 1.2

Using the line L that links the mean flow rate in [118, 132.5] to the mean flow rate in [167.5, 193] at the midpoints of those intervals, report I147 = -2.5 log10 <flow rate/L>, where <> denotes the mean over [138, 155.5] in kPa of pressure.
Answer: 0.04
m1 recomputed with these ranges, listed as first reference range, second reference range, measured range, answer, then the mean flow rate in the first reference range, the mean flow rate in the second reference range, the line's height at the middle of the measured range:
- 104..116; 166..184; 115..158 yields 0.5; 8.01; 9.03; 8.42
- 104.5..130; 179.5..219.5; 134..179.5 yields 1.7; 8.15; 9.9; 8.99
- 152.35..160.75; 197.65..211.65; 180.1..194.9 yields 1.1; 8.66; 10.4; 9.79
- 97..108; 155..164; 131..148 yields 0.4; 7.93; 8.71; 8.44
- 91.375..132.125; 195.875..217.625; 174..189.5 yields 1.7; 8.09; 10.5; 9.83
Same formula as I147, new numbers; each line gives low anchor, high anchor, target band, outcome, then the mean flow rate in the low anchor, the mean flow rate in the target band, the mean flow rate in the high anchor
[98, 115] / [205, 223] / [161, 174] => 0.04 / 7.99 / 9.16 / 10.7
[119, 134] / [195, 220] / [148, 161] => 0.06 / 8.38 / 8.59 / 10.4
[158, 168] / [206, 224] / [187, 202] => 0.05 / 9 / 9.62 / 10.7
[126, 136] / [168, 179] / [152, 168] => 0.00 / 8.42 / 8.86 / 9.02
